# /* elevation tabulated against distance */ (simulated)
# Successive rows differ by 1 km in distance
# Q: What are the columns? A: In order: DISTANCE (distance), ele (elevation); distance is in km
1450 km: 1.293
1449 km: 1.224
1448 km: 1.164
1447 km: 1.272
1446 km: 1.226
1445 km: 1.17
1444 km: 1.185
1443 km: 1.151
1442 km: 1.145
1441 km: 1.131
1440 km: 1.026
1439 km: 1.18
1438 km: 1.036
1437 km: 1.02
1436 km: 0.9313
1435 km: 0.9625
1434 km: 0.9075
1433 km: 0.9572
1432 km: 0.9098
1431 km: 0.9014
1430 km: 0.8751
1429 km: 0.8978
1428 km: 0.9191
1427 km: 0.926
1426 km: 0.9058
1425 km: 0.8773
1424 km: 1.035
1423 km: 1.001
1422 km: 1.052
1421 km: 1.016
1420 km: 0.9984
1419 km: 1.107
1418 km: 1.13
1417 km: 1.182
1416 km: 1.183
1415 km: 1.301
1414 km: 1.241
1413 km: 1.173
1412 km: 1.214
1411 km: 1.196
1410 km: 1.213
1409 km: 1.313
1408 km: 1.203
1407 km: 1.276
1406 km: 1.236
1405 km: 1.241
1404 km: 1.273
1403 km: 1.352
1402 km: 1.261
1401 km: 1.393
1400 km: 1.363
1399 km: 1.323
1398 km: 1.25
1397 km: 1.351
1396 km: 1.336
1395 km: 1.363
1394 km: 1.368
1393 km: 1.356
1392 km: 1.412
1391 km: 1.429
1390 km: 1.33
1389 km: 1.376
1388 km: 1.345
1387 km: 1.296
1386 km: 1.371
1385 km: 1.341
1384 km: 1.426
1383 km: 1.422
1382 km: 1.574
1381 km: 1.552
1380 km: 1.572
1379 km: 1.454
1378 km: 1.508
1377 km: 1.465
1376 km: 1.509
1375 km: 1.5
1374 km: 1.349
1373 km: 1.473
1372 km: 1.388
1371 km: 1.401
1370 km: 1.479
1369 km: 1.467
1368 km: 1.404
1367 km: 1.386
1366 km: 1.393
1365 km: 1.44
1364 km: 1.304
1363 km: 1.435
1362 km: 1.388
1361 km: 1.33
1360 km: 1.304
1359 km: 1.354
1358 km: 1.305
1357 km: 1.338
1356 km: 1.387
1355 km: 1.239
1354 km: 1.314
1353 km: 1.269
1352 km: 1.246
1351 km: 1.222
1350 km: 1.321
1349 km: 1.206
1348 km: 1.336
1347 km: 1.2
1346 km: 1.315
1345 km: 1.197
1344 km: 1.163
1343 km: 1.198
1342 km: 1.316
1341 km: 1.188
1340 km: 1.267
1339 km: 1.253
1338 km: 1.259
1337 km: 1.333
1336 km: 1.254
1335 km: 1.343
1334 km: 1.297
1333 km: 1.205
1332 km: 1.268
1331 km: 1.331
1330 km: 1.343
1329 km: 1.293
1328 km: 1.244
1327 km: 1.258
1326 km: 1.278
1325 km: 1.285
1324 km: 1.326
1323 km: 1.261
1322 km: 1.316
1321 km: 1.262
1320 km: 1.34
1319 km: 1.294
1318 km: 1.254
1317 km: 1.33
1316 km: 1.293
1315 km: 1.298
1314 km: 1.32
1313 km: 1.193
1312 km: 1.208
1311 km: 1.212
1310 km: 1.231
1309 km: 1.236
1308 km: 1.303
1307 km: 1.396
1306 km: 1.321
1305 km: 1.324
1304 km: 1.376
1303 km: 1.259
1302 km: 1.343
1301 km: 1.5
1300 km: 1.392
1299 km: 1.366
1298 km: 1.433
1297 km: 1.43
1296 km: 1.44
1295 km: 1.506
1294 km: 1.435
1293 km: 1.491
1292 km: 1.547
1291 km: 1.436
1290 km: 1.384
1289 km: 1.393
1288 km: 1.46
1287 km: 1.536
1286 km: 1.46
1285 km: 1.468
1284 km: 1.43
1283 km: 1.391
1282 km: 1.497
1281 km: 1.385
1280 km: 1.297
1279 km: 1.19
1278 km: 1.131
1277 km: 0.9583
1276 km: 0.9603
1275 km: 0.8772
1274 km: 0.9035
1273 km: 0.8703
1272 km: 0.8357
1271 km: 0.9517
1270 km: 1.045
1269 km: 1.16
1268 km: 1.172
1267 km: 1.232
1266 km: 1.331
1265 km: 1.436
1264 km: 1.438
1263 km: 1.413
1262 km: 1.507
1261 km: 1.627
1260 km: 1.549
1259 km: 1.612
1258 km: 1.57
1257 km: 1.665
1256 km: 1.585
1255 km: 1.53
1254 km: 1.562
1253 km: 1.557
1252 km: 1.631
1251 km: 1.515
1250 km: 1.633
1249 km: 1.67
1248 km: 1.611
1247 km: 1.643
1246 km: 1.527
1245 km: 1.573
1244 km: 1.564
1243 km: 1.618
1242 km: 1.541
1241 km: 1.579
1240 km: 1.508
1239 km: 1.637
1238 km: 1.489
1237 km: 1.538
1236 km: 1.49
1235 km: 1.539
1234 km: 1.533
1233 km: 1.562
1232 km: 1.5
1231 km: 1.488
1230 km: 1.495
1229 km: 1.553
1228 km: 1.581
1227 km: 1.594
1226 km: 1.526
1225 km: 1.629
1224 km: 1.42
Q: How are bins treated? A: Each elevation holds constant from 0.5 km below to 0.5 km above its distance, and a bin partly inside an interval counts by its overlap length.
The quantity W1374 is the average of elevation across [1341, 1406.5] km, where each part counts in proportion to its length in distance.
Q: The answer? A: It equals 1.36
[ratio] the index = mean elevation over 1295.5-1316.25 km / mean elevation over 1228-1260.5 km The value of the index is 0.8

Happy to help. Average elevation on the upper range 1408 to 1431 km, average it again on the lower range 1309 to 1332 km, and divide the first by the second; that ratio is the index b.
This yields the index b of 0.84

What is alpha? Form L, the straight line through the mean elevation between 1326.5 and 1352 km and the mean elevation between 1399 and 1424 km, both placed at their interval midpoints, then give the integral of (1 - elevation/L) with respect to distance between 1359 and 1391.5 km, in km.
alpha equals -4.8 km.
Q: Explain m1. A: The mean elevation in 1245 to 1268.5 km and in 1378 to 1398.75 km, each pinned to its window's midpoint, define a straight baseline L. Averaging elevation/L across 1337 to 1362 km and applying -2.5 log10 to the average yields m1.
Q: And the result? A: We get 0.13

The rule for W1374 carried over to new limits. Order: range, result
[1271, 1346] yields 1.29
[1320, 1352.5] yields 1.27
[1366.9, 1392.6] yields 1.43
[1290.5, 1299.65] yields 1.45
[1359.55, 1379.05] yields 1.42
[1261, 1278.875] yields 1.15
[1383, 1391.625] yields 1.37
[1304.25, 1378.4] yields 1.31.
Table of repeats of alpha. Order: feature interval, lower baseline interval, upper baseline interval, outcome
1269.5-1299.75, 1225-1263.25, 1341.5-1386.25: 4.3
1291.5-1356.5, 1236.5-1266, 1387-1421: 5.4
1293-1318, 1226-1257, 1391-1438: 1.2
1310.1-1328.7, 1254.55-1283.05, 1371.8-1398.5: 0.8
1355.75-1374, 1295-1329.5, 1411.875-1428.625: -2.9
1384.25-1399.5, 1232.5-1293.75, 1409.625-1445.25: -2.9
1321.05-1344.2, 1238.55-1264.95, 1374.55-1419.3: 2.7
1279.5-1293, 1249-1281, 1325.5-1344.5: -1.4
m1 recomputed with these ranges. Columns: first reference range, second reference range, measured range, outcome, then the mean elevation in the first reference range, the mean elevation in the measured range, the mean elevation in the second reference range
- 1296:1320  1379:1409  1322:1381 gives 0.007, 1.32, 1.33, 1.36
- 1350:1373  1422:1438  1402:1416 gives -0.167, 1.36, 1.25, 0.942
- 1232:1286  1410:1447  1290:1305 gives -0.072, 1.41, 1.42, 1.06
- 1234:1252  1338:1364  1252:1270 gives 0.046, 1.57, 1.46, 1.28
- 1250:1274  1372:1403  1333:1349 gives 0.110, 1.38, 1.26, 1.4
